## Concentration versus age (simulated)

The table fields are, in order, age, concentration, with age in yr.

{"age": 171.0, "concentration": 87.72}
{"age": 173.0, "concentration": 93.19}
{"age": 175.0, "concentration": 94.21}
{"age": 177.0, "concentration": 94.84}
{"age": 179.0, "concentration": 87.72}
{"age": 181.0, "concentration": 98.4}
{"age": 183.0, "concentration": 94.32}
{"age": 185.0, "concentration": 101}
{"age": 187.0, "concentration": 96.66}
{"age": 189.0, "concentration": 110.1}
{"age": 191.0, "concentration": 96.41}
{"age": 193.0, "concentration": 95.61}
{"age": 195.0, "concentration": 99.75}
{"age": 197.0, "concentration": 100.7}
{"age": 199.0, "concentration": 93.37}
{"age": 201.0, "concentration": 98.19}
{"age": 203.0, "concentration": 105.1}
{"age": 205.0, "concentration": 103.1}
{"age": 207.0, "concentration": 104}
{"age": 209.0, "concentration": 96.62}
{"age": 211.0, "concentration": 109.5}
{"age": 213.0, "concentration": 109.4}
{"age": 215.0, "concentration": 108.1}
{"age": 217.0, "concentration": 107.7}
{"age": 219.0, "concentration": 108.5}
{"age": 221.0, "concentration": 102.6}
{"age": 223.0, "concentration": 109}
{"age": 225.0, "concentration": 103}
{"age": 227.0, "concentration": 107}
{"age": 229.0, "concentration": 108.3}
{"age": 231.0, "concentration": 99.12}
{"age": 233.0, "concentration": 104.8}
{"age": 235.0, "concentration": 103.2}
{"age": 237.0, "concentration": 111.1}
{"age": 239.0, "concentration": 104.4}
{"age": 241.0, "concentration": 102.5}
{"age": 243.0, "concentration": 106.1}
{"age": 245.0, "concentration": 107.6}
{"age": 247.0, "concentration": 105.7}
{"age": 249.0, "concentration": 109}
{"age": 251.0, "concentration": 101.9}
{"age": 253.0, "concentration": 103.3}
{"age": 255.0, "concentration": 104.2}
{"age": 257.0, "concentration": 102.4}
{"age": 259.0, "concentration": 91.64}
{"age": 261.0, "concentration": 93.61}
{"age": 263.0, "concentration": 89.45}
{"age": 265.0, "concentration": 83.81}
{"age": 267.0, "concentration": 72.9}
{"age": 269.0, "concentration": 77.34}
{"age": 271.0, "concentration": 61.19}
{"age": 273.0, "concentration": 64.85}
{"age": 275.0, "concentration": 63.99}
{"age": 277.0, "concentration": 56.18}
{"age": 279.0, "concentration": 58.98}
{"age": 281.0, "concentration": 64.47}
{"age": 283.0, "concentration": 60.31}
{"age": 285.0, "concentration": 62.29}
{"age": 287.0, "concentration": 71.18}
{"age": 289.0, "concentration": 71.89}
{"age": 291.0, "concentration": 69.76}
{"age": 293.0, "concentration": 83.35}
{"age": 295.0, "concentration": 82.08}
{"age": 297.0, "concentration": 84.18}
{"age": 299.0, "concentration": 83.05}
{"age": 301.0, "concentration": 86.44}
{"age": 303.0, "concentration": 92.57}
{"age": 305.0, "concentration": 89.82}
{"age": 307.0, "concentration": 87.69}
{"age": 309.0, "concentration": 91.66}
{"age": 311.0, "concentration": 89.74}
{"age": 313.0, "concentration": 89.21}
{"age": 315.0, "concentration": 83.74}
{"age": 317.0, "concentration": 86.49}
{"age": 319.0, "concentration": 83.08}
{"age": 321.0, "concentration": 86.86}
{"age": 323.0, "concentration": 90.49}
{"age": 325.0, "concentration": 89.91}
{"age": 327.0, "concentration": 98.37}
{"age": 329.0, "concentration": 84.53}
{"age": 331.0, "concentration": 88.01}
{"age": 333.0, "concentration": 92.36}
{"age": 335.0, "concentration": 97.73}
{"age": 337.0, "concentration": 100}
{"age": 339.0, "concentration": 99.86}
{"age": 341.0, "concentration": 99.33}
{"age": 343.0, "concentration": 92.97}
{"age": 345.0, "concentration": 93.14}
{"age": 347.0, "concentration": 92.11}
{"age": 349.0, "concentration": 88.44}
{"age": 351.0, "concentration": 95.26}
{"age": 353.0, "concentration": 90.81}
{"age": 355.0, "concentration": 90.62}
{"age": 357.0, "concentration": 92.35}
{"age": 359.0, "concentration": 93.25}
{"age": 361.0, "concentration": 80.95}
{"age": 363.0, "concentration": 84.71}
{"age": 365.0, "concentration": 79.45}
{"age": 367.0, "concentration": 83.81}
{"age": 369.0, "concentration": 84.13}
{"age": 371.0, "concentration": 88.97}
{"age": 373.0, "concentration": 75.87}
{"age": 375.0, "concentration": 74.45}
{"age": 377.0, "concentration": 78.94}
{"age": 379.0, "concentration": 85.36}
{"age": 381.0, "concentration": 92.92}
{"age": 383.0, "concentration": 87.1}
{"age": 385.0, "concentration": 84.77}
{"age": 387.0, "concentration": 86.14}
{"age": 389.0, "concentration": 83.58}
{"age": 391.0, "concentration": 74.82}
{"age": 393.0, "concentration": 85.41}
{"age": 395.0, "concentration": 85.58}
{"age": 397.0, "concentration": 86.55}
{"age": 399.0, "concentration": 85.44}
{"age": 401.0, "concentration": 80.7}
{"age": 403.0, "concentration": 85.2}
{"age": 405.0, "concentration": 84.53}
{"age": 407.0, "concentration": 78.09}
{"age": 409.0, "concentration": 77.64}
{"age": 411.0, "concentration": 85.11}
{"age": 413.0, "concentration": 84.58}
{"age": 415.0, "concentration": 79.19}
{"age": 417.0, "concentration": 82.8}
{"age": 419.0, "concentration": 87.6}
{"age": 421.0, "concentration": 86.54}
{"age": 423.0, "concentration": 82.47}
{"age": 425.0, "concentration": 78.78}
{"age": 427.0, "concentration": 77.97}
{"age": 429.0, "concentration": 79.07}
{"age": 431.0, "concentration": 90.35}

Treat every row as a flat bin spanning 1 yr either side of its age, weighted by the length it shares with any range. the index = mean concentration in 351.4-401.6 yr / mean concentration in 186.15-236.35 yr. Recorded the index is 0.8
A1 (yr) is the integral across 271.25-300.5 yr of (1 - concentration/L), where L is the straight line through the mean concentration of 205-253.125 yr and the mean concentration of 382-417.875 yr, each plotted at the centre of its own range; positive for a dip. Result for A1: 8.4 yr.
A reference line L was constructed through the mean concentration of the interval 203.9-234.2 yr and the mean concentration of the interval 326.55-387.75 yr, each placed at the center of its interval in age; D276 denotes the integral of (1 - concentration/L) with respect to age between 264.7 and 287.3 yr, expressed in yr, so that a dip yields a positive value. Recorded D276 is 7.5 yr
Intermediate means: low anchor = 105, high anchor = 88.9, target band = 65.8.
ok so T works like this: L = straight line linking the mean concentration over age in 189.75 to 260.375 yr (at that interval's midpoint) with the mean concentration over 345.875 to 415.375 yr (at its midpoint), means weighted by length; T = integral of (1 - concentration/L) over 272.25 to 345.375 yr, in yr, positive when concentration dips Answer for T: 7.9 yr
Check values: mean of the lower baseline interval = 103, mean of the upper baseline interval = 84.8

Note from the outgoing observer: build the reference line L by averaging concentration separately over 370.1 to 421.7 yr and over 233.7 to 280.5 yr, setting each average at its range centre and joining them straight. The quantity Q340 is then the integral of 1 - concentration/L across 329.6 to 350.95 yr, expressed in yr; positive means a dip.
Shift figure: -2.0 yr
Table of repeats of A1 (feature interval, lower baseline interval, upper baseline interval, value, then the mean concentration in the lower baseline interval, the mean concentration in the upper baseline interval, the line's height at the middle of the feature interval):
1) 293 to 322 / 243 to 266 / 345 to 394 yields 2.0 yr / 99.6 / 85.7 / 93.2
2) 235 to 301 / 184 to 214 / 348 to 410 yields 7.2 yr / 101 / 84.7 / 94.9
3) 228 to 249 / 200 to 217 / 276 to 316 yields -2.2 yr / 104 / 77.9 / 95.4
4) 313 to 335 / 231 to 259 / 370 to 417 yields 1.0 yr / 104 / 83.1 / 93.1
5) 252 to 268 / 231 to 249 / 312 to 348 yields 1.5 yr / 105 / 91.6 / 102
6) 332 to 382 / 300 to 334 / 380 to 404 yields -1.3 yr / 88.9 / 84.9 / 86.7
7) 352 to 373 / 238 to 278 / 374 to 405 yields -0.3 yr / 90.1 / 83.8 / 85.1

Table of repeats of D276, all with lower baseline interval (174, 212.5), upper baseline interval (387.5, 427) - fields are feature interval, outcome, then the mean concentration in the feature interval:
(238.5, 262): -1.96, 103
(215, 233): -1.68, 106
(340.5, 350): -0.58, 92.9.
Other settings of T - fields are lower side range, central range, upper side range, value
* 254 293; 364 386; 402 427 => -0.8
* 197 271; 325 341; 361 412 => -0.9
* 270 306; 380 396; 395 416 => -0.7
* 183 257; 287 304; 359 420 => 2.4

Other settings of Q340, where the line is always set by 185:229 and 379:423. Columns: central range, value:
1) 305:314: 0.3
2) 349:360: -0.4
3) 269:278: 3.1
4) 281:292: 3.3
